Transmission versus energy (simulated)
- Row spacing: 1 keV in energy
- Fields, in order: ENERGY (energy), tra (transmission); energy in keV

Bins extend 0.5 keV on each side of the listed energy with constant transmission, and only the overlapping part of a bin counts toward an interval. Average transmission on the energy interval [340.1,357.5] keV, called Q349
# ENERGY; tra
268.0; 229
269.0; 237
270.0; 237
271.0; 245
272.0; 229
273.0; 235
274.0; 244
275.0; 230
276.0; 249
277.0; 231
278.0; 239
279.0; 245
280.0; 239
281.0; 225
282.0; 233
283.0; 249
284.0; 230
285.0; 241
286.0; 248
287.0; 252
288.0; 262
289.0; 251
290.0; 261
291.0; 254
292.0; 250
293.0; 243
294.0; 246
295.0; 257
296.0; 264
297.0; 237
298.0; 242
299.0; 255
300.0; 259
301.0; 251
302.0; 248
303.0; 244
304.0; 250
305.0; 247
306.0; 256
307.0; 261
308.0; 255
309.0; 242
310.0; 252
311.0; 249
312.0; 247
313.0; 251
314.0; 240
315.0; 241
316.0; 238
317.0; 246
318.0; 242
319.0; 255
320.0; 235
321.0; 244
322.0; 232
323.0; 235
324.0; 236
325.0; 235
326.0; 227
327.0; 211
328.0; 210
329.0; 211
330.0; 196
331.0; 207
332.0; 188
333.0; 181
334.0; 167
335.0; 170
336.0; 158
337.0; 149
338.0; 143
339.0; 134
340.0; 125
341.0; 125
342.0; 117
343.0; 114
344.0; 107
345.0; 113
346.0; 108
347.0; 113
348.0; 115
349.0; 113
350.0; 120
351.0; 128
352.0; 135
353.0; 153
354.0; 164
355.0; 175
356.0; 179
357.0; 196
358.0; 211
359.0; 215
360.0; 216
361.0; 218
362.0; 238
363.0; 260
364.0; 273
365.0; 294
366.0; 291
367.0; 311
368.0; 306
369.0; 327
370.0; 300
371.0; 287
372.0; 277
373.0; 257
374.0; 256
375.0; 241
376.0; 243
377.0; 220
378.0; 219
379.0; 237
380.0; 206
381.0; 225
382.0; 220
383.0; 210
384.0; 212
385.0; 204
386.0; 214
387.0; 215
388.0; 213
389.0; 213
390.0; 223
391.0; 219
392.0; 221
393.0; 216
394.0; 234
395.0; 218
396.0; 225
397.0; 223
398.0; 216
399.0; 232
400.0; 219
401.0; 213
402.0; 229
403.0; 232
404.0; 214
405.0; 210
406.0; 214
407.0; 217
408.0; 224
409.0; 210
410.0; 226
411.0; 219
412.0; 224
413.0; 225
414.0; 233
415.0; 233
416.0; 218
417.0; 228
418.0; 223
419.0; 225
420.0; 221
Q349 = 134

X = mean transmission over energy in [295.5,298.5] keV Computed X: 248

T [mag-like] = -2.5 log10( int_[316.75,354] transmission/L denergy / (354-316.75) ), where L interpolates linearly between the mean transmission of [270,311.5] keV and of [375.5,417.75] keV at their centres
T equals 0.34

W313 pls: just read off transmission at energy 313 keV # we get 251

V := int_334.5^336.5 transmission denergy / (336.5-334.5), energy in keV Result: 164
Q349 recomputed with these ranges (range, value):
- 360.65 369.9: 282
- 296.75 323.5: 247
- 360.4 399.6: 241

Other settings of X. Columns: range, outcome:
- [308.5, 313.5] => 248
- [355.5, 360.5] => 203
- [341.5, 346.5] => 112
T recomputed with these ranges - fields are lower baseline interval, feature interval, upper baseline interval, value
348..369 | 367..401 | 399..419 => -0.09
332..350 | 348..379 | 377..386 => -0.23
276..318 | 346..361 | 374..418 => 0.41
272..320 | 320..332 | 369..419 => 0.09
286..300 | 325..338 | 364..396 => 0.29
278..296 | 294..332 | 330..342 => -0.20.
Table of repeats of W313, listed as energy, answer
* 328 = 210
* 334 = 167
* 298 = 242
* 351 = 128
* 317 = 246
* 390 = 223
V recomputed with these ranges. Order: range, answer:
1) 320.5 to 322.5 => 238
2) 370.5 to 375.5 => 264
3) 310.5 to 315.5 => 246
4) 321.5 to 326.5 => 233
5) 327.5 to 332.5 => 202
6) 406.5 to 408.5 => 220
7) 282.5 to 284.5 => 240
